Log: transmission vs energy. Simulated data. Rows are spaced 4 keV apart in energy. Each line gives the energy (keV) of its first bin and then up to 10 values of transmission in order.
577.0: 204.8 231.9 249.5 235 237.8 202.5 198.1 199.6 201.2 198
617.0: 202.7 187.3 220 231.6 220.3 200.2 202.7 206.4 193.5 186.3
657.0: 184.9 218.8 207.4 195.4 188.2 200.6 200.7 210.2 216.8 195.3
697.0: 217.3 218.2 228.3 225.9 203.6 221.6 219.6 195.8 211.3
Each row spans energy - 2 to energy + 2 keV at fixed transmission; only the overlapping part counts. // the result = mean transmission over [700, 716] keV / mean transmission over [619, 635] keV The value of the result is 1.0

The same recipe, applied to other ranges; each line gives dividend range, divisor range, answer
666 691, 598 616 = 1.01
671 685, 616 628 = 0.96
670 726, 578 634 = 0.98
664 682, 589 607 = 0.93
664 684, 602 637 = 0.96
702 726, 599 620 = 1.09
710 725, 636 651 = 1.06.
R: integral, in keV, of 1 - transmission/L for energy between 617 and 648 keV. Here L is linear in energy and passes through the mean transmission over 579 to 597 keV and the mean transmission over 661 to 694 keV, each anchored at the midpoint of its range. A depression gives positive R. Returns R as 1.4 keV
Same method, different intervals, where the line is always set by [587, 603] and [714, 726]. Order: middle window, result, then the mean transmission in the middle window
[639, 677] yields 3.1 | 198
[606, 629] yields 1.4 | 204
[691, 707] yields -0.1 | 215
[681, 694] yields 0.4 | 207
